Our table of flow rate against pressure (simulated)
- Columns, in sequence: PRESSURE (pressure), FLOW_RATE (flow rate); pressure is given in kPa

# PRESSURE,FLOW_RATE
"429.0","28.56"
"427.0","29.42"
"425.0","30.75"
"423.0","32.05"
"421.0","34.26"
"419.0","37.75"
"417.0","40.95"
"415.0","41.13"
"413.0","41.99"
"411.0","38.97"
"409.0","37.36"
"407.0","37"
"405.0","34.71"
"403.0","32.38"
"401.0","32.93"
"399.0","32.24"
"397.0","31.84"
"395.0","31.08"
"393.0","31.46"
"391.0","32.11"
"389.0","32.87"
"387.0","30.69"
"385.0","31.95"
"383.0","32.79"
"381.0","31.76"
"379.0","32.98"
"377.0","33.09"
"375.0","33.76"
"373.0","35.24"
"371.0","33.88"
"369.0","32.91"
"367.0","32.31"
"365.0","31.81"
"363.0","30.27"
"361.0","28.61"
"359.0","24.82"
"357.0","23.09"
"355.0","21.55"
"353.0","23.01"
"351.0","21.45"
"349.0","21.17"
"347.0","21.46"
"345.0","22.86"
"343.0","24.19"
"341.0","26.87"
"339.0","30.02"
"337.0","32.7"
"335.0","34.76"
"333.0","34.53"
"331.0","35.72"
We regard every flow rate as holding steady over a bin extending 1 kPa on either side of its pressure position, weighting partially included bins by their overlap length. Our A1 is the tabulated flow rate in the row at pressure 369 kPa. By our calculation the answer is 32.91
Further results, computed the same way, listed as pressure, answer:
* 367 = 32.31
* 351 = 21.45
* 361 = 28.61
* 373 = 35.24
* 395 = 31.08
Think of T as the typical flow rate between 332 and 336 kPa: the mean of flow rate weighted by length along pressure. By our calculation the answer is 34.6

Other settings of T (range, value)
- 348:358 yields 22.1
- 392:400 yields 31.7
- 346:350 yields 21.3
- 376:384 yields 32.7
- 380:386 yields 32.2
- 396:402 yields 32.3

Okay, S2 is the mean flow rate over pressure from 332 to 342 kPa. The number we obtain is 31.8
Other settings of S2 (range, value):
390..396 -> 31.6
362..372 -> 32.2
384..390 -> 31.8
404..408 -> 35.9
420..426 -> 32.4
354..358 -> 22.3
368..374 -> 34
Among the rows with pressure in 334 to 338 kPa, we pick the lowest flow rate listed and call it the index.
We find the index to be 32.7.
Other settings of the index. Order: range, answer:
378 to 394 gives 30.69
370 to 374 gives 33.88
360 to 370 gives 28.61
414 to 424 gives 32.05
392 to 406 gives 31.08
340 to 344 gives 24.19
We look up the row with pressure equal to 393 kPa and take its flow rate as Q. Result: 31.46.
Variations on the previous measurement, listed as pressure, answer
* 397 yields 31.84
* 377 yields 33.09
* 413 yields 41.99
